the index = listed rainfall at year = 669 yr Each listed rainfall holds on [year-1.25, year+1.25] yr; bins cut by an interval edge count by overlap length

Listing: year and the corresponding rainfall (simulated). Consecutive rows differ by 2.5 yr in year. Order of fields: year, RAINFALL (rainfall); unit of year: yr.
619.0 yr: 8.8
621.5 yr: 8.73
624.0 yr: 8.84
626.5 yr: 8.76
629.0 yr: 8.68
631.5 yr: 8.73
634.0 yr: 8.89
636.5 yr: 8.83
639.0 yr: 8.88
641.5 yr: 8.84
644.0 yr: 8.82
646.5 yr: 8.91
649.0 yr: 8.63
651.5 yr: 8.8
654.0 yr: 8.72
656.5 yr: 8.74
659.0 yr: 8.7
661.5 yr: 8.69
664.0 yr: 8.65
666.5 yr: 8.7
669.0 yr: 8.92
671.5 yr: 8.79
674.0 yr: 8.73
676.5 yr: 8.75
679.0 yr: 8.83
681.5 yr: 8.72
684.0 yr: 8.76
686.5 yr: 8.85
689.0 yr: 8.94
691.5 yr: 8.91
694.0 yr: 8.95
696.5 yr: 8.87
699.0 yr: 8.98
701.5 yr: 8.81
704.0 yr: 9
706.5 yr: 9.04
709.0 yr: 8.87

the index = 8.92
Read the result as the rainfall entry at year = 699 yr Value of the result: 8.98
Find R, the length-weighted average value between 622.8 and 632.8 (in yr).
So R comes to 8.75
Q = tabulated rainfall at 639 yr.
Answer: 8.88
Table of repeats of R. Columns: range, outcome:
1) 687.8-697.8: 8.92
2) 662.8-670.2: 8.76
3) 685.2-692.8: 8.9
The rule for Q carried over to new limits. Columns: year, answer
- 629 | 8.68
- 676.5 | 8.75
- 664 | 8.65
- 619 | 8.8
